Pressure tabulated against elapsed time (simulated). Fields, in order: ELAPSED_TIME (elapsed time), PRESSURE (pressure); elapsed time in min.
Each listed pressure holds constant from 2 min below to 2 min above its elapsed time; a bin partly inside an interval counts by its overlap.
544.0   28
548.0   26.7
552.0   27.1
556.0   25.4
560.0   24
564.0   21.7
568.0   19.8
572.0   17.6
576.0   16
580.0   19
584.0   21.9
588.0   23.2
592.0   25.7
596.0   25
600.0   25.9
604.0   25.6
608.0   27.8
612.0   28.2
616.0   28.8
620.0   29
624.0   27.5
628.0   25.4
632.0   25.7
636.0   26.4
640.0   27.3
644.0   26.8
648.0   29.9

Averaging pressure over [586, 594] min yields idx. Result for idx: 24.4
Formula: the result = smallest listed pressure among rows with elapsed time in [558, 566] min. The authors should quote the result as 21.7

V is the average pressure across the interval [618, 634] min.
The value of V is 26.9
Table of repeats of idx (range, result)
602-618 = 27.6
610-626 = 28.4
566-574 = 18.7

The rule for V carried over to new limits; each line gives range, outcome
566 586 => 18.9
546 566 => 25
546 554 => 26.9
